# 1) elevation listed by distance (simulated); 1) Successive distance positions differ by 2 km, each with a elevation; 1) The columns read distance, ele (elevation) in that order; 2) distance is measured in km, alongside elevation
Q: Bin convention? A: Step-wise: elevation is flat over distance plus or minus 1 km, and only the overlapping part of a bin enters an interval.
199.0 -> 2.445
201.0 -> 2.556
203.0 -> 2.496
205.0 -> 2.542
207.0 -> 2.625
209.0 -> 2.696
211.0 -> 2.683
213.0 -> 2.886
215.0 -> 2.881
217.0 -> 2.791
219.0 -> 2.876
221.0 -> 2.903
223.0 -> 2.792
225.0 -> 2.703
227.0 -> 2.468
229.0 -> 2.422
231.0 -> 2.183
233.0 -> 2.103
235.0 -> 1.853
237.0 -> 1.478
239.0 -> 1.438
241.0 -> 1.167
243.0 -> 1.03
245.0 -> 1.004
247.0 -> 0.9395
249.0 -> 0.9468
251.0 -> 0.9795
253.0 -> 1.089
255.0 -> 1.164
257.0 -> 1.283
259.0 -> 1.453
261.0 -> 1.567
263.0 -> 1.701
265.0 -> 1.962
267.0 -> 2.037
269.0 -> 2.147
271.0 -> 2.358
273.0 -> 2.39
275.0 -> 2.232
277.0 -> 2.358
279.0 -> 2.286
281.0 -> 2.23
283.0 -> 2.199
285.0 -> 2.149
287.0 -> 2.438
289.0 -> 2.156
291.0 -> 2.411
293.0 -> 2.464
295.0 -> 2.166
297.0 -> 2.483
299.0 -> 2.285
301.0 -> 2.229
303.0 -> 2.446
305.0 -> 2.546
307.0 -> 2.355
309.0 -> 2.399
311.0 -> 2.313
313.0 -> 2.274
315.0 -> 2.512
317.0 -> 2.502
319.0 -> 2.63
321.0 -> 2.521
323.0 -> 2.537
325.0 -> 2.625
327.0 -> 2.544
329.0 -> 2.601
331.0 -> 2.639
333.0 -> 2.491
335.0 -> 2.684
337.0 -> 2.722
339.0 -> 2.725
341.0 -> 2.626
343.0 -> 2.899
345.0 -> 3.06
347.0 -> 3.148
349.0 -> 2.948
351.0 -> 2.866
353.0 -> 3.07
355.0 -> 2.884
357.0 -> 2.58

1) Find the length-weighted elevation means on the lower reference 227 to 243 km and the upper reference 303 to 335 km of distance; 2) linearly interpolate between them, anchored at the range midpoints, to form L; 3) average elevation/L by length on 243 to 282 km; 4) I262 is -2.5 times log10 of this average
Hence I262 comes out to 0.22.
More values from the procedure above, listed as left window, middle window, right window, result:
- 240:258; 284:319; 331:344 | -0.17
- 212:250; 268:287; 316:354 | 0.04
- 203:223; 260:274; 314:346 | 0.31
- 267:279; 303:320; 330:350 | 0.06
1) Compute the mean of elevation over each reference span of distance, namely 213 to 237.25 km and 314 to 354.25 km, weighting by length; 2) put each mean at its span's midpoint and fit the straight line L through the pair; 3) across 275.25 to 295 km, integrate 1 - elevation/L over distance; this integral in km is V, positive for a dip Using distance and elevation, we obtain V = 2.5 km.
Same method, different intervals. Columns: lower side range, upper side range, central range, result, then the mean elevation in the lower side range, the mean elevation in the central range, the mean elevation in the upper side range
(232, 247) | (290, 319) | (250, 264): 3.01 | 1.41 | 1.32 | 2.39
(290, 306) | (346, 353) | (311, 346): 1.69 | 2.38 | 2.61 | 3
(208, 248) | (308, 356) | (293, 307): 0.85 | 2.16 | 2.37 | 2.68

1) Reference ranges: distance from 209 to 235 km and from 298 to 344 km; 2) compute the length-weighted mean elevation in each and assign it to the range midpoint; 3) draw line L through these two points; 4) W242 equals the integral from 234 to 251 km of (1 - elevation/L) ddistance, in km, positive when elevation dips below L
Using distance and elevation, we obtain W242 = 9.03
